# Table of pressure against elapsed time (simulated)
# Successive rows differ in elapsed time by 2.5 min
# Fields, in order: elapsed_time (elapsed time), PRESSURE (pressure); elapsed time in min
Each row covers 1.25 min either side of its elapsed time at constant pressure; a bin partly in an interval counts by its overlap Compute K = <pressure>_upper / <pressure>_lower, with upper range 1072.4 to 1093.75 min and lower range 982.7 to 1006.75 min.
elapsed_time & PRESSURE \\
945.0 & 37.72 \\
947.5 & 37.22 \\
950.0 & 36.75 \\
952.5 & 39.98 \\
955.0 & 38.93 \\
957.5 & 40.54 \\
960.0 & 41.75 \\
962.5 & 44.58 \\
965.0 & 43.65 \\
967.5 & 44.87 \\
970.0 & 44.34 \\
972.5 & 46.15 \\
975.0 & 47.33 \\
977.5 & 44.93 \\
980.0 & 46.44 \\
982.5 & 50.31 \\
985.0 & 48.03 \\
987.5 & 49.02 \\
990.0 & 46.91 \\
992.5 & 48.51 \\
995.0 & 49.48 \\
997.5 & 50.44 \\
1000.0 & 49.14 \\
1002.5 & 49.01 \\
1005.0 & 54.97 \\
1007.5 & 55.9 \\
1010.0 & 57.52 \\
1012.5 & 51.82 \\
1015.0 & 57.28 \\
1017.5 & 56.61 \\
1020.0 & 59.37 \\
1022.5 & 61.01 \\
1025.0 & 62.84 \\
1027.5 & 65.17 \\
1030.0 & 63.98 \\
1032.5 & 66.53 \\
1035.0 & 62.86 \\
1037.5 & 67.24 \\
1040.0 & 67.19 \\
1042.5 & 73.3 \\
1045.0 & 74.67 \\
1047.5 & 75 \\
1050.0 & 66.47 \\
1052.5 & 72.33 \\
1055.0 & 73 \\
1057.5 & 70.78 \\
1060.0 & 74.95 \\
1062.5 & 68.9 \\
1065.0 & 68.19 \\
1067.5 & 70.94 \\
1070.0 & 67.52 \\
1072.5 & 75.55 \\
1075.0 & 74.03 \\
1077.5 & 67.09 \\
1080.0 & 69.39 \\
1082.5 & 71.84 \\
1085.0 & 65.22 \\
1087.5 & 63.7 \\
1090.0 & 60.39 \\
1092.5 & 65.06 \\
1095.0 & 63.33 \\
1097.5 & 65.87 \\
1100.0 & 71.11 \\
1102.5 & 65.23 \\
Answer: 1.36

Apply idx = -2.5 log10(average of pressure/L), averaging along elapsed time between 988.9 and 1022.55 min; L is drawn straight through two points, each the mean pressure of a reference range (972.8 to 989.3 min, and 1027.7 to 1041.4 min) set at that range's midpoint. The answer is 0.05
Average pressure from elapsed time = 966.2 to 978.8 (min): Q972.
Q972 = 45.5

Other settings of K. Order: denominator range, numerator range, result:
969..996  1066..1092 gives 1.44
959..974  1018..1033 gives 1.41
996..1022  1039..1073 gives 1.31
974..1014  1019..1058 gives 1.35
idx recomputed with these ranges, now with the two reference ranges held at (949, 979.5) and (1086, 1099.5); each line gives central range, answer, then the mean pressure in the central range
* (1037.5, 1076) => -0.22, 71.4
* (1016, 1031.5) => -0.17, 61.5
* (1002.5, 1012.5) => -0.10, 54.7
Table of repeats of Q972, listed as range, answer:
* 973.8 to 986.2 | 47.4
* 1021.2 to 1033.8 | 63.9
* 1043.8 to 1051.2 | 72.1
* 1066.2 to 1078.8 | 71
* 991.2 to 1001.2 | 49.4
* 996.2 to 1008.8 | 51.9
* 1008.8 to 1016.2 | 55.5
